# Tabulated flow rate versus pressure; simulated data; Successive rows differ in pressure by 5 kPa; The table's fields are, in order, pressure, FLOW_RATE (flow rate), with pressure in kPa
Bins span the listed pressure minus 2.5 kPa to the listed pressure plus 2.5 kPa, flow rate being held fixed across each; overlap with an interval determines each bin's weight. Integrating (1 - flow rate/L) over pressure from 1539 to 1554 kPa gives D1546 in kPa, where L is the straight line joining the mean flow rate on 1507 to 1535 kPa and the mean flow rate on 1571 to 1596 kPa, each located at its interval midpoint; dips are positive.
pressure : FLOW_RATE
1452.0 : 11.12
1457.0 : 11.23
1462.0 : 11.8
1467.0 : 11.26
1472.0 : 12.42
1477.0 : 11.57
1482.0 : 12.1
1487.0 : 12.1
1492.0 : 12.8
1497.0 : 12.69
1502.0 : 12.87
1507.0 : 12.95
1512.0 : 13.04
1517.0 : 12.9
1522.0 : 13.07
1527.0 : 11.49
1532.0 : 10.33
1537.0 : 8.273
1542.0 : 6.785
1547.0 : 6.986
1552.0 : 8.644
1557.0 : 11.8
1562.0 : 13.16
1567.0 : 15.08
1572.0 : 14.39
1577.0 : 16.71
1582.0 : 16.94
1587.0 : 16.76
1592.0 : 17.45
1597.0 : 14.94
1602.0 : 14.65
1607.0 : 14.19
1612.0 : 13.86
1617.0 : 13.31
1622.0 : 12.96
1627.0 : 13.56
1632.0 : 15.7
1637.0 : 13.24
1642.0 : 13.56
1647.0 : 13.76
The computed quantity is 7.0 kPa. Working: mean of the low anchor 12.2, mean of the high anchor 16.5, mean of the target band 7.46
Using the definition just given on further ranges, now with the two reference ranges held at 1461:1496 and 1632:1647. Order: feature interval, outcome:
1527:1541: 3.6 kPa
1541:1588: 0.9 kPa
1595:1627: -1.0 kPa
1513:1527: -0.2 kPa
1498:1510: -0.5 kPa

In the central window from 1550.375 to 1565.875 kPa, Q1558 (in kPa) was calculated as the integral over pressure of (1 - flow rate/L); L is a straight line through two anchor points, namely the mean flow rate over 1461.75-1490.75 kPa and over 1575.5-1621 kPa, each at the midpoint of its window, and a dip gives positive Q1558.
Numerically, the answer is 2.76 kPa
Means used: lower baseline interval 11.9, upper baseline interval 15.3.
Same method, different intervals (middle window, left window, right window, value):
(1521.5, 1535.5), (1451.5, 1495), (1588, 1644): 1.8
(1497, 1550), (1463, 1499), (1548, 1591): 8.3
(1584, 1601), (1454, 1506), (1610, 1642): -3.7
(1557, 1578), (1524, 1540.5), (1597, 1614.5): -4.0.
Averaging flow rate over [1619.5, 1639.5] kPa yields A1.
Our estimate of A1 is 13.9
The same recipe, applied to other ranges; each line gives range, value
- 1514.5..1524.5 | 13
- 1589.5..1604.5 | 15.7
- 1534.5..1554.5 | 7.67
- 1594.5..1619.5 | 14.2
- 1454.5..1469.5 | 11.4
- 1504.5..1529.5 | 12.7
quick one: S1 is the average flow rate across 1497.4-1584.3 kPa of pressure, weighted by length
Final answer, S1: 12.1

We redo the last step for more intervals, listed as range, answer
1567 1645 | 14.8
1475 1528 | 12.5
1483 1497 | 12.5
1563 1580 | 15.2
